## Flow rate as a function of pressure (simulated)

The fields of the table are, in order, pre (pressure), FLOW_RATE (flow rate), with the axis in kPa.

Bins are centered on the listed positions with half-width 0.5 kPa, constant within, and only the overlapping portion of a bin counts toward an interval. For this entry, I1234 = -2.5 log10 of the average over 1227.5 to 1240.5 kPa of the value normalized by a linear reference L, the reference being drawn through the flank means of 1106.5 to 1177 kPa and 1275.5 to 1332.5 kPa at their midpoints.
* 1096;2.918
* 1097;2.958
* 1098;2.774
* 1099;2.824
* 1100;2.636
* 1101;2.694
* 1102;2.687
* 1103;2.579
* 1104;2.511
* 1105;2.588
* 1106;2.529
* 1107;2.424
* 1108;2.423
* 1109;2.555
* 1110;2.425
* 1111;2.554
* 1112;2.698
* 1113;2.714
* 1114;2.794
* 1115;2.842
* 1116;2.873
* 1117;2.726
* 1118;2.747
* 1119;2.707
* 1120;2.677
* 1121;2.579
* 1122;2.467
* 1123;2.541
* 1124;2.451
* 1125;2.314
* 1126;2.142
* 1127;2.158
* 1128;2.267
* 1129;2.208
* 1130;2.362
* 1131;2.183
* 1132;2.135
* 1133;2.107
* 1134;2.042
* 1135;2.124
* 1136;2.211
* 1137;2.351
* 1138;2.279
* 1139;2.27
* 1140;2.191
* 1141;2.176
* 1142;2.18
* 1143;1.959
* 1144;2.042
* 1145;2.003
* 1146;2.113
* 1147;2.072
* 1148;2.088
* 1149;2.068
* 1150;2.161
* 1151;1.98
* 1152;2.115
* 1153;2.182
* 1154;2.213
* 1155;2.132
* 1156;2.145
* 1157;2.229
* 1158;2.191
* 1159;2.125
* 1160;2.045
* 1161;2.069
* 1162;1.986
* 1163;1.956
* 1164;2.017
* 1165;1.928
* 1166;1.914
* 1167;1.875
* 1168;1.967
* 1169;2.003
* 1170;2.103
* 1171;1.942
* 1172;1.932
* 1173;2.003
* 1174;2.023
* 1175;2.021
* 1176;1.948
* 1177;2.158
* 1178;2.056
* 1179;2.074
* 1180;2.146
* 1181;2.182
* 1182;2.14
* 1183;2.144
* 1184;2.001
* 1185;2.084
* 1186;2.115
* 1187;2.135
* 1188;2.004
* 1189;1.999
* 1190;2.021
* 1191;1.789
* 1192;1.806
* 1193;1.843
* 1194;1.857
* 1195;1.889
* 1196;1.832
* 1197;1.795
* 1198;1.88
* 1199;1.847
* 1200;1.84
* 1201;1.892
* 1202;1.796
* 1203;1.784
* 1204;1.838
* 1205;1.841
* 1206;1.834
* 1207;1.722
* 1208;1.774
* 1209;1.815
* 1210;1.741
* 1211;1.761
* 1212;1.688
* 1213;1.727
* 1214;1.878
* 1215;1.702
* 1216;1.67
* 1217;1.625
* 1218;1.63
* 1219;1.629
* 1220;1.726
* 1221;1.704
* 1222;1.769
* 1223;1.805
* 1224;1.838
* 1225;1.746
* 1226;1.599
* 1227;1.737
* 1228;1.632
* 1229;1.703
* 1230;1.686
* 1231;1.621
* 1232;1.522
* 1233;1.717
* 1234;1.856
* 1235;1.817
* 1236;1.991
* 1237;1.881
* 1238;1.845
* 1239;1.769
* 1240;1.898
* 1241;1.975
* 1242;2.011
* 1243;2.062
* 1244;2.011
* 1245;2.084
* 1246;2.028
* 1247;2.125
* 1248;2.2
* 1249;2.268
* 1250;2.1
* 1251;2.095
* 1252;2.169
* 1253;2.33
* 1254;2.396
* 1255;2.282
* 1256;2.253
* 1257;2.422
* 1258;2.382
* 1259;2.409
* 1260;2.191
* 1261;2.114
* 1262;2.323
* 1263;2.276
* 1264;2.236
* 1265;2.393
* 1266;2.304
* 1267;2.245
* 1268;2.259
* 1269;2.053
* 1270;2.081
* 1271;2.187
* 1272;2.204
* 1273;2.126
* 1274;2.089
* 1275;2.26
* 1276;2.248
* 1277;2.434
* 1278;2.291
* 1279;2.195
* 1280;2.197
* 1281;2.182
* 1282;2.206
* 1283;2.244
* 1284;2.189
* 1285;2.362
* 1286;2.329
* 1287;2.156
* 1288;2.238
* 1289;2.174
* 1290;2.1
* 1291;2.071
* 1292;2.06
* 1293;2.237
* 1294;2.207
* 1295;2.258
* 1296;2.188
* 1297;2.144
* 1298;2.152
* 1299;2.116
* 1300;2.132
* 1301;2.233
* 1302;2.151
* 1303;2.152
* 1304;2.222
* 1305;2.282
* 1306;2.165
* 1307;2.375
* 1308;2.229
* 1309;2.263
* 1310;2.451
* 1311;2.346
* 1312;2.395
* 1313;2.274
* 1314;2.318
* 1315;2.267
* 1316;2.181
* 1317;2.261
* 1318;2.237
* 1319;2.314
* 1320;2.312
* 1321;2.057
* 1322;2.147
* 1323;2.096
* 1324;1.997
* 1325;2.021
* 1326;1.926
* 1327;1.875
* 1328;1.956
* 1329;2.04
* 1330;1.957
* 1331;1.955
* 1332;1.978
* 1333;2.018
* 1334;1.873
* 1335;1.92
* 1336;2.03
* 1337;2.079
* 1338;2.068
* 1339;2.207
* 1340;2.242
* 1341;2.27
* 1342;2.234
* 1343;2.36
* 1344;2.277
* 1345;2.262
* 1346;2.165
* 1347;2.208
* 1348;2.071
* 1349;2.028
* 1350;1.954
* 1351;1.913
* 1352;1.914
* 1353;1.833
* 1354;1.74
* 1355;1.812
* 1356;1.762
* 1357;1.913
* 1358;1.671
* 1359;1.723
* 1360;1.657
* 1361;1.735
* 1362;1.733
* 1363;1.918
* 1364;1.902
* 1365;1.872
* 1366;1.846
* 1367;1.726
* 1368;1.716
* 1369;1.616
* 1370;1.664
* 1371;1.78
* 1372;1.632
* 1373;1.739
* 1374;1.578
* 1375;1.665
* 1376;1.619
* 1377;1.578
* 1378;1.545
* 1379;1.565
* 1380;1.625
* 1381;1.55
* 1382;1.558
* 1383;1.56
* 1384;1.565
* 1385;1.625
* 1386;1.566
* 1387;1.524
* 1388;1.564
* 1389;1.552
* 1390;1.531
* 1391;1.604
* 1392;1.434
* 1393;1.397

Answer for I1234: 0.24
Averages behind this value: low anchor 2.23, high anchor 2.18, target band 1.76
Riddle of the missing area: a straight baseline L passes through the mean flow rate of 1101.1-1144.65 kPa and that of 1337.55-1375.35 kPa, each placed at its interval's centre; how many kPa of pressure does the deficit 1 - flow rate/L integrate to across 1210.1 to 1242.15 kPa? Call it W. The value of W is 6.4 kPa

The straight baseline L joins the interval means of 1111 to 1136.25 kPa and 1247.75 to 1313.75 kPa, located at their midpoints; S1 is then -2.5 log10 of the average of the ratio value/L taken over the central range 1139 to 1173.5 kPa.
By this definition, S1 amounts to 0.16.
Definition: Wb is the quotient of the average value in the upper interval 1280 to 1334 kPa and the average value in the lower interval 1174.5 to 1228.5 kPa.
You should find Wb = 1.2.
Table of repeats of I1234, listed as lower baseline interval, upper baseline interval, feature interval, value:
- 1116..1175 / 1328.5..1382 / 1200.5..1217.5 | 0.180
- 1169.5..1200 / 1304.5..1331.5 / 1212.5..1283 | 0.031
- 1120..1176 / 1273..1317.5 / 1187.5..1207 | 0.166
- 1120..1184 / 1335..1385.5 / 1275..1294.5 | -0.139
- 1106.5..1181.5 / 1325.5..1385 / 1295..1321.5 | -0.153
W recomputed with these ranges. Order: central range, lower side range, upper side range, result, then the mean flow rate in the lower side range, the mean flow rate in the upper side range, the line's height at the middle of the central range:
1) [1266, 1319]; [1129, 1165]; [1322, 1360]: -4.81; 2.13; 2.01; 2.04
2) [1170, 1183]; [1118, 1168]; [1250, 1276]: 0.83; 2.18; 2.24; 2.2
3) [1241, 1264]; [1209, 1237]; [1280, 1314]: -3.30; 1.73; 2.22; 1.92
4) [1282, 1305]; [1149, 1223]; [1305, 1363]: -1.75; 1.94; 2.07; 2.03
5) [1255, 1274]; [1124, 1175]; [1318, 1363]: -1.82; 2.11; 2.01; 2.05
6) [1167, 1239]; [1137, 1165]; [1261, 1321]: 9.80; 2.11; 2.23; 2.15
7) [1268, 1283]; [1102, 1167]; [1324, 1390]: -1.42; 2.29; 1.85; 2.01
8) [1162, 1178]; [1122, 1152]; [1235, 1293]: 1.41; 2.18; 2.17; 2.18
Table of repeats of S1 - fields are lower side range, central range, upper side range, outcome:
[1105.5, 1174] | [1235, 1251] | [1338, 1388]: 0.02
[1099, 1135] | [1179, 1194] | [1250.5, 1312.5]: 0.18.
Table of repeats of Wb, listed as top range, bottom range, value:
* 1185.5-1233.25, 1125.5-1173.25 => 0.85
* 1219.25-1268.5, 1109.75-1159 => 0.87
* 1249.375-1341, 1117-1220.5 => 1.07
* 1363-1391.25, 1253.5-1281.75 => 0.73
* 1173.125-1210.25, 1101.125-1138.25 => 0.79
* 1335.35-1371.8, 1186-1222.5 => 1.07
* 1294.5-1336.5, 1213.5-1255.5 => 1.14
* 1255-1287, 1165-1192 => 1.11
